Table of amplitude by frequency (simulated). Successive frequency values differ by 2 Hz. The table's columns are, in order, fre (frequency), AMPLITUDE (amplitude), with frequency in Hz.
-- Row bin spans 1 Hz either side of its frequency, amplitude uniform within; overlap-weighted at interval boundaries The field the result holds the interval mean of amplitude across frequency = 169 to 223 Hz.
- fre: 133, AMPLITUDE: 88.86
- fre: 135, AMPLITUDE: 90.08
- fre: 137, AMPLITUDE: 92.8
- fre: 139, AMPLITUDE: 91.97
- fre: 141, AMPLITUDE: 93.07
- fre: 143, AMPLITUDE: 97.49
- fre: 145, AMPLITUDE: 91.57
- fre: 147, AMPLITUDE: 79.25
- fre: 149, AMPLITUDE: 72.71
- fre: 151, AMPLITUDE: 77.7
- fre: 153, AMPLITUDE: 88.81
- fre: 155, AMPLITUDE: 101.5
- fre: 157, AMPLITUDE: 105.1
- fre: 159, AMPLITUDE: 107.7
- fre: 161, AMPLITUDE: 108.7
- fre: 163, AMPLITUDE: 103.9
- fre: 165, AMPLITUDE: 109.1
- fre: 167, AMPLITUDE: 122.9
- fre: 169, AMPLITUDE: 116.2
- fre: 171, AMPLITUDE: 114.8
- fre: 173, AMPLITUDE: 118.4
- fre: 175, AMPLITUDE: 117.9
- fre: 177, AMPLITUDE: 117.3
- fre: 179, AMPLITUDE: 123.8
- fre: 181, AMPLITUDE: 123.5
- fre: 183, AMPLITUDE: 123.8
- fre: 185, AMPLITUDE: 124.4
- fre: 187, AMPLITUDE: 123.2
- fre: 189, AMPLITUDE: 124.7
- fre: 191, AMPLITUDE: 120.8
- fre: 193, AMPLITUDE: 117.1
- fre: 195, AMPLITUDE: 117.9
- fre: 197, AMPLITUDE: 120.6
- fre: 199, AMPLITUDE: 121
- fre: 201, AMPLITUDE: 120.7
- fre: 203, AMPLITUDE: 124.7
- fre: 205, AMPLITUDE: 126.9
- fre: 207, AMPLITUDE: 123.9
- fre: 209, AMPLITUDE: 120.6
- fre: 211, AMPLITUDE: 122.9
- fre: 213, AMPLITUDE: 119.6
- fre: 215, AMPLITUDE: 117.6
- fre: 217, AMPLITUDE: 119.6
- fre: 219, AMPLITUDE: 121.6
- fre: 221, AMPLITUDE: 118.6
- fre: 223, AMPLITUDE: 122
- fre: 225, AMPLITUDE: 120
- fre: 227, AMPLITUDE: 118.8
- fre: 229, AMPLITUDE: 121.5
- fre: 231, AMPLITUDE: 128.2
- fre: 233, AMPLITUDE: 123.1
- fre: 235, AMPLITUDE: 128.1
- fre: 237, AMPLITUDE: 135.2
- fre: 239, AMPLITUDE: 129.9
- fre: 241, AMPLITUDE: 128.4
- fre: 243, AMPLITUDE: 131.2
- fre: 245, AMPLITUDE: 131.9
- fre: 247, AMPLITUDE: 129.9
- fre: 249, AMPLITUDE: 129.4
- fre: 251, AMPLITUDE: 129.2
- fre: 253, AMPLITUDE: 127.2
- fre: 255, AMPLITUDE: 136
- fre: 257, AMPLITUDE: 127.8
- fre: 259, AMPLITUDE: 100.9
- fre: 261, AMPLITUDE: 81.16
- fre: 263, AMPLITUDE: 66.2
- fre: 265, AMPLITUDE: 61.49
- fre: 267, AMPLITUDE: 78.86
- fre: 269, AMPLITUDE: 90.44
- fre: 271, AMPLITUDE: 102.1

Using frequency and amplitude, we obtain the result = 121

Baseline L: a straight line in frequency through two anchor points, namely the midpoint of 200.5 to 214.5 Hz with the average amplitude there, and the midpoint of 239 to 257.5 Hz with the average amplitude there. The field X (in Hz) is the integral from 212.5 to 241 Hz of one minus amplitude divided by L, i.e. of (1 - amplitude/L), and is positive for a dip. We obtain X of 0.6 Hz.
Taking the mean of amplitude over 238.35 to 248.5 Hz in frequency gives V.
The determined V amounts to 130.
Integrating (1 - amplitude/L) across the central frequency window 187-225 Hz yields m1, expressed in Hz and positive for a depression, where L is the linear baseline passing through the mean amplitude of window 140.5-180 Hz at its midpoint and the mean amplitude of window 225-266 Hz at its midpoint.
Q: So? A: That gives -3.3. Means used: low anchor 104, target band 121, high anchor 118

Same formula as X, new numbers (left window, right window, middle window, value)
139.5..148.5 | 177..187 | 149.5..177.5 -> 0.0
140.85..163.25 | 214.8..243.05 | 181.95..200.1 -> -2.1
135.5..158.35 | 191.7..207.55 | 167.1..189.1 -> -2.4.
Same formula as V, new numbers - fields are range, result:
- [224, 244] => 126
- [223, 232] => 122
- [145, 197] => 110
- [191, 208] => 122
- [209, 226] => 120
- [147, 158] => 88.3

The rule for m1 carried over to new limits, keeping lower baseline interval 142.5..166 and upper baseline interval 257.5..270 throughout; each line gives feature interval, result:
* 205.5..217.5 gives -4.5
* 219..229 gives -3.9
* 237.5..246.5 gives -4.9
